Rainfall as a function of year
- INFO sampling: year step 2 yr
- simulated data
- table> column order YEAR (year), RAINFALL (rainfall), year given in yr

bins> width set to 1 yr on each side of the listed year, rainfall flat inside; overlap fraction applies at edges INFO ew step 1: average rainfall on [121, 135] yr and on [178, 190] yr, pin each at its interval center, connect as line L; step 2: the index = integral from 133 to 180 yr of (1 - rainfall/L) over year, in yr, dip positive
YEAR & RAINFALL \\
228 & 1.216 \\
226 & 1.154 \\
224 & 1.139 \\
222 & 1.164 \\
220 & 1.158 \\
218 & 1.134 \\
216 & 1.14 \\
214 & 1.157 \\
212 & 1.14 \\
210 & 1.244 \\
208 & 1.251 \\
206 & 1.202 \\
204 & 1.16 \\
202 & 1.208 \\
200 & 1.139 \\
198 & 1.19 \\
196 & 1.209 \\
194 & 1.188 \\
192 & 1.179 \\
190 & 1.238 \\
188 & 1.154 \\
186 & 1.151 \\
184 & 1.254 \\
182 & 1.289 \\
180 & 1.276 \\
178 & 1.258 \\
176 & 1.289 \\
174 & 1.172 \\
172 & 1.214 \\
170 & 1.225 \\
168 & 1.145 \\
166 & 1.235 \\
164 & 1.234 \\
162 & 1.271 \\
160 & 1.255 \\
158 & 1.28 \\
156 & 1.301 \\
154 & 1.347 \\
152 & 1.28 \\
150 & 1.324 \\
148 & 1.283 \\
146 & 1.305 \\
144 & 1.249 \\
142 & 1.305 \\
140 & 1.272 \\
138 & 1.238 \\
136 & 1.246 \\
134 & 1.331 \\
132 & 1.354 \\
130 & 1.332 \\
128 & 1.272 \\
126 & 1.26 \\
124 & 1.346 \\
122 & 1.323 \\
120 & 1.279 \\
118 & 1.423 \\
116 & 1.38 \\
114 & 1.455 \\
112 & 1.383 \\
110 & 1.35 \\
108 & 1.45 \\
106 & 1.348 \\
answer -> 0.3 yr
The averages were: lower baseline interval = 1.32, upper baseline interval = 1.23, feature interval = 1.26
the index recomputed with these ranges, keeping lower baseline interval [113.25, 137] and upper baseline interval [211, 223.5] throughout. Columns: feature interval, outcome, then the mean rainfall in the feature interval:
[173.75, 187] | -0.3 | 1.25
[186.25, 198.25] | 0.1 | 1.19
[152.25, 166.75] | -0.1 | 1.28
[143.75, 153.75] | -0.1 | 1.3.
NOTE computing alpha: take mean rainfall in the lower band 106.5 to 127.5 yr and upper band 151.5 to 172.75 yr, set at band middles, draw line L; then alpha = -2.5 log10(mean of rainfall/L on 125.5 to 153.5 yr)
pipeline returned 0.01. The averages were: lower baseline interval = 1.36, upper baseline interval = 1.25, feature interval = 1.29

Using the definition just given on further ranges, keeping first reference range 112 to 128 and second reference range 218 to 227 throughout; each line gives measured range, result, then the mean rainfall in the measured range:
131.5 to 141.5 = 0.03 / 1.29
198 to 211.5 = -0.01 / 1.2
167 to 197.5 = 0.01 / 1.22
